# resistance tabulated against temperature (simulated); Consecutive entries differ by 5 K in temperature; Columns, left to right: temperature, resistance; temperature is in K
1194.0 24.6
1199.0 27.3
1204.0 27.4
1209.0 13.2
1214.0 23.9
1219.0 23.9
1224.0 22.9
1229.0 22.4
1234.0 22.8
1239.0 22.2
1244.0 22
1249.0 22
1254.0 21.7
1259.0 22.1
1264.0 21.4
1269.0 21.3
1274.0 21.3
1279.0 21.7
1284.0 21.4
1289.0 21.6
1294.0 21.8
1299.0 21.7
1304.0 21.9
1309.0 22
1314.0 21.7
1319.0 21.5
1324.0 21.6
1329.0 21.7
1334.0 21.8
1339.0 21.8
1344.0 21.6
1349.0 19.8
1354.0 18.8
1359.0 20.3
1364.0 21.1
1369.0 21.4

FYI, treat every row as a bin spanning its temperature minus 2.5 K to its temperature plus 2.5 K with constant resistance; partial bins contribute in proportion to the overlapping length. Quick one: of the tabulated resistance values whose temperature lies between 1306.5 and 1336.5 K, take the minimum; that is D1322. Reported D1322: 21.5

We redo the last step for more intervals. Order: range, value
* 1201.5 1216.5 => 13.2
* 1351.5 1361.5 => 18.8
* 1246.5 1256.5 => 21.7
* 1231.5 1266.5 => 21.4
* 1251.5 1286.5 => 21.3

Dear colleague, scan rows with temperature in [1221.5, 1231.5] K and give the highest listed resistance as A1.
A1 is 22.9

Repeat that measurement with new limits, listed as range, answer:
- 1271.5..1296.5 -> 21.8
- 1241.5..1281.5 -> 22.1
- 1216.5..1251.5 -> 23.9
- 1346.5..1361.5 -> 20.3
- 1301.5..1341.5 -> 22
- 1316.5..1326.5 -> 21.6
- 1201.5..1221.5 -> 27.4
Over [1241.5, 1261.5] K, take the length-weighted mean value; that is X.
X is 21.9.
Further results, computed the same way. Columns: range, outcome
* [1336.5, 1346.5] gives 21.7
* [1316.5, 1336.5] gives 21.6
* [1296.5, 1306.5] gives 21.8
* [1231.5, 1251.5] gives 22.2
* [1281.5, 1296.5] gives 21.6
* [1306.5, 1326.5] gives 21.7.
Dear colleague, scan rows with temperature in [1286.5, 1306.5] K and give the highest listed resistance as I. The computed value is 21.9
